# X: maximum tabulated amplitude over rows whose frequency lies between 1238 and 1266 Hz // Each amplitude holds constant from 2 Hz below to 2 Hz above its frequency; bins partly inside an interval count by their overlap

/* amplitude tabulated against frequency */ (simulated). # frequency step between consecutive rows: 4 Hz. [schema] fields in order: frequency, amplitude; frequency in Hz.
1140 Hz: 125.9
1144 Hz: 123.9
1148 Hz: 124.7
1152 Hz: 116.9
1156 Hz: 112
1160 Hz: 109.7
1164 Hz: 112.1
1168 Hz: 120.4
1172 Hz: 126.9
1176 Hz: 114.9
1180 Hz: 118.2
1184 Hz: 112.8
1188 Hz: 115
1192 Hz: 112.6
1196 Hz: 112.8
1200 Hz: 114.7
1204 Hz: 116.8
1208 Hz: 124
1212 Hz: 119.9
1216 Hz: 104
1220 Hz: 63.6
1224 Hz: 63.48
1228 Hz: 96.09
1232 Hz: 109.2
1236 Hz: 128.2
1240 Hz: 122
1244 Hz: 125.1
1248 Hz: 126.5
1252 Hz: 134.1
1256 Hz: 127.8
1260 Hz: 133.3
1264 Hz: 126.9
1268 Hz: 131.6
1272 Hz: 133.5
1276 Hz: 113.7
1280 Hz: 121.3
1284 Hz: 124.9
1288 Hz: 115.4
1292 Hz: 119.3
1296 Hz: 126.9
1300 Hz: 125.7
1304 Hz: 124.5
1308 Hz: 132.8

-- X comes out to 134.1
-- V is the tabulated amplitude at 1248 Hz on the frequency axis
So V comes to 126.5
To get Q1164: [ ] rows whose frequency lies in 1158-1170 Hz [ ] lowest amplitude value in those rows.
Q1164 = 109.7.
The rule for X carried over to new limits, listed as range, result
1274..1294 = 124.9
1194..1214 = 124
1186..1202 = 115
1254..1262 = 133.3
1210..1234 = 119.9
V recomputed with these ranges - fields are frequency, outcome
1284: 124.9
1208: 124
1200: 114.7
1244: 125.1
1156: 112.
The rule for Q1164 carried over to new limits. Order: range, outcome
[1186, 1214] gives 112.6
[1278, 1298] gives 115.4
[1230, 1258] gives 109.2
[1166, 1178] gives 114.9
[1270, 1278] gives 113.7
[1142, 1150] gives 123.9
